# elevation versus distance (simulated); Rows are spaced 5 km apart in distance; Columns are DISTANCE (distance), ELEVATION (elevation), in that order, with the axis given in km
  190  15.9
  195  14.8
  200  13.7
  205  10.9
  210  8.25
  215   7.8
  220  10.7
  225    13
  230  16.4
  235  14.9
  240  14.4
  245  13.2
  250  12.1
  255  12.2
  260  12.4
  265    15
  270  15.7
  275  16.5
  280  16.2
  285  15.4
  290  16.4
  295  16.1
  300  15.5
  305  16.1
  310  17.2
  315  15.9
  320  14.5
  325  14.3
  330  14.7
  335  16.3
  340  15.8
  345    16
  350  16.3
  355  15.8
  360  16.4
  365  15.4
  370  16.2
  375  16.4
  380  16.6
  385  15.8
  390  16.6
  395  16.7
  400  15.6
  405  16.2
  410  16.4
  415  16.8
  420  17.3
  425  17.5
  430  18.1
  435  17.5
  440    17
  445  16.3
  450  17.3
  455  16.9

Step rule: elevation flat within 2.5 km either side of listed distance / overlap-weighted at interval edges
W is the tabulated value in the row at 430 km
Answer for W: 18.1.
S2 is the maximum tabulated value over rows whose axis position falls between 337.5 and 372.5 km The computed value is 16.4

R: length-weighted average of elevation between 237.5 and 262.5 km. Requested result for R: 12.9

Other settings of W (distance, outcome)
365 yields 15.4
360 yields 16.4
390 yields 16.6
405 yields 16.2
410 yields 16.4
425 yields 17.5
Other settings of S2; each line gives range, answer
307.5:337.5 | 17.2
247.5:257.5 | 12.2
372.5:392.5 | 16.6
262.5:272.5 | 15.7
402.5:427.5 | 17.5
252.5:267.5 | 15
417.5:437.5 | 18.1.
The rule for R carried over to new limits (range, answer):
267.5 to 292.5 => 16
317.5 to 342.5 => 15.1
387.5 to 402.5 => 16.3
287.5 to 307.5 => 16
